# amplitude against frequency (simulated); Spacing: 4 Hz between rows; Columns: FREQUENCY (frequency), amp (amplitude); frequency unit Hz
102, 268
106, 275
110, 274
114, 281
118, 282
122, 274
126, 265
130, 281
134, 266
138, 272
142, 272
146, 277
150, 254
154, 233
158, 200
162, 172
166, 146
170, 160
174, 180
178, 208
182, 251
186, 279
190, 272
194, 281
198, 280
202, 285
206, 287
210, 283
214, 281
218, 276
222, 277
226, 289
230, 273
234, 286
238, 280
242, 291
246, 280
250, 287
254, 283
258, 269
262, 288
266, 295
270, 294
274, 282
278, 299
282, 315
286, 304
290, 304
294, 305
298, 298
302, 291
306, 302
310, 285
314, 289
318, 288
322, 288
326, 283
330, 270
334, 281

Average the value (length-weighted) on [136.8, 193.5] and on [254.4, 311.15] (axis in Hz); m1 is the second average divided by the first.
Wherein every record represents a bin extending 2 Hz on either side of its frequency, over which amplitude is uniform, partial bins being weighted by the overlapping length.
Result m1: 1.30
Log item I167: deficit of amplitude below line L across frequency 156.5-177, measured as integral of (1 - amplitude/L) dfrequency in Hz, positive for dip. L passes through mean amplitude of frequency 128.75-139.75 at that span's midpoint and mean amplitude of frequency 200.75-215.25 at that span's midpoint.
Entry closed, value 7.7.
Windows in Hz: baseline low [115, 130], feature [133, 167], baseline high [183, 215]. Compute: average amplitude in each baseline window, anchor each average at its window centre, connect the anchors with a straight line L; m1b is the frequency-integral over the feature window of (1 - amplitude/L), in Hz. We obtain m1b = 5.3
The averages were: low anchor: 275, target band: 234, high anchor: 280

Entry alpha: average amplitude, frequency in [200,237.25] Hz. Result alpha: 282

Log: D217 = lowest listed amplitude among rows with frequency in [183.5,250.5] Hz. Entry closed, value 272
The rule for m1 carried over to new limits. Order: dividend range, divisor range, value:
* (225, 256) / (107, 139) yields 1.03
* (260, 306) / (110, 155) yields 1.10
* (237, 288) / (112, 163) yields 1.13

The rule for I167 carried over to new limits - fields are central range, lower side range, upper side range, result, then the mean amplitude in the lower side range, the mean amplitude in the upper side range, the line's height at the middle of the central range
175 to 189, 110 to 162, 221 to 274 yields 1.4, 260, 284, 270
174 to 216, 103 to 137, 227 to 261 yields 1.9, 274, 282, 279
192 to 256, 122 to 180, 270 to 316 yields -4.5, 229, 297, 264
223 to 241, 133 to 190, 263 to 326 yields -1.3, 227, 295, 263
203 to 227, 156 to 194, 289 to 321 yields -4.6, 211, 295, 237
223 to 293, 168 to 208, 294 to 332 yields -4.7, 248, 289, 271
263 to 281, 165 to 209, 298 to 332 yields -1.4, 242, 288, 272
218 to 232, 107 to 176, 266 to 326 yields -0.5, 241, 296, 270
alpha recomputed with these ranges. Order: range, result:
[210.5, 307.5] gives 289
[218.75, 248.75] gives 282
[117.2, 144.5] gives 273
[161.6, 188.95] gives 204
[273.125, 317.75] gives 298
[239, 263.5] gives 283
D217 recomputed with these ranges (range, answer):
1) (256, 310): 269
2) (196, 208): 280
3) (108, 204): 146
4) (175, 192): 208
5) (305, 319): 285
